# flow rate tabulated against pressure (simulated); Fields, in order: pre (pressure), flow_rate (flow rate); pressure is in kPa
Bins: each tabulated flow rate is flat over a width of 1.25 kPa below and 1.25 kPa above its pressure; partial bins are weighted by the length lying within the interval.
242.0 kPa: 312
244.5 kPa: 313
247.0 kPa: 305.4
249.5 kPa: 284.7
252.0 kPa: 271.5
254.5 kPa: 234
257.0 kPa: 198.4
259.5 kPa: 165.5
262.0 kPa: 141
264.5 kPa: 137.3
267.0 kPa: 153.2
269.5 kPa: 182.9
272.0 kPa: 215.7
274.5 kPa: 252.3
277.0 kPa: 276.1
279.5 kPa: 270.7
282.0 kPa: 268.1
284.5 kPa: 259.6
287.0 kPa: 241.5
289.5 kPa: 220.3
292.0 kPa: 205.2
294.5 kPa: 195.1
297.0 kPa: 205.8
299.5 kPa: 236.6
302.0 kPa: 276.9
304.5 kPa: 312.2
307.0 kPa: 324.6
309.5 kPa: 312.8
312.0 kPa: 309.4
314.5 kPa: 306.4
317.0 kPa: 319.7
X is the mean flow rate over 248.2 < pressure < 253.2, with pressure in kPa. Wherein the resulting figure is 278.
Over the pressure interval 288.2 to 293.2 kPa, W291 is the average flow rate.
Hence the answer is 213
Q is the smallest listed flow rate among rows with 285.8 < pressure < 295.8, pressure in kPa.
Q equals 195.1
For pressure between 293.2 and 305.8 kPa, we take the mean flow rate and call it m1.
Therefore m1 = 245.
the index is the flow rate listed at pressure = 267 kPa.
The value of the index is 153.2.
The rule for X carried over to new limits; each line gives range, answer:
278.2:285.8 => 266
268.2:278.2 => 231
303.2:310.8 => 316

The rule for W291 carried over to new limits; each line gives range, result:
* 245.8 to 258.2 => 259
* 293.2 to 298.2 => 200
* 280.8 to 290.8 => 247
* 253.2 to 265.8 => 176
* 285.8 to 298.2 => 213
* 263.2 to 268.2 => 145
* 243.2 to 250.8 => 301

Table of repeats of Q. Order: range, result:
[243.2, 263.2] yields 141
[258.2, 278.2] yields 137.3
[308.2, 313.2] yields 309.4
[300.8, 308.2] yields 276.9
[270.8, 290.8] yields 215.7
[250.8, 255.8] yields 234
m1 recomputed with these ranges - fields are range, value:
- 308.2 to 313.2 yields 311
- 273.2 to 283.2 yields 267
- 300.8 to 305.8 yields 295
